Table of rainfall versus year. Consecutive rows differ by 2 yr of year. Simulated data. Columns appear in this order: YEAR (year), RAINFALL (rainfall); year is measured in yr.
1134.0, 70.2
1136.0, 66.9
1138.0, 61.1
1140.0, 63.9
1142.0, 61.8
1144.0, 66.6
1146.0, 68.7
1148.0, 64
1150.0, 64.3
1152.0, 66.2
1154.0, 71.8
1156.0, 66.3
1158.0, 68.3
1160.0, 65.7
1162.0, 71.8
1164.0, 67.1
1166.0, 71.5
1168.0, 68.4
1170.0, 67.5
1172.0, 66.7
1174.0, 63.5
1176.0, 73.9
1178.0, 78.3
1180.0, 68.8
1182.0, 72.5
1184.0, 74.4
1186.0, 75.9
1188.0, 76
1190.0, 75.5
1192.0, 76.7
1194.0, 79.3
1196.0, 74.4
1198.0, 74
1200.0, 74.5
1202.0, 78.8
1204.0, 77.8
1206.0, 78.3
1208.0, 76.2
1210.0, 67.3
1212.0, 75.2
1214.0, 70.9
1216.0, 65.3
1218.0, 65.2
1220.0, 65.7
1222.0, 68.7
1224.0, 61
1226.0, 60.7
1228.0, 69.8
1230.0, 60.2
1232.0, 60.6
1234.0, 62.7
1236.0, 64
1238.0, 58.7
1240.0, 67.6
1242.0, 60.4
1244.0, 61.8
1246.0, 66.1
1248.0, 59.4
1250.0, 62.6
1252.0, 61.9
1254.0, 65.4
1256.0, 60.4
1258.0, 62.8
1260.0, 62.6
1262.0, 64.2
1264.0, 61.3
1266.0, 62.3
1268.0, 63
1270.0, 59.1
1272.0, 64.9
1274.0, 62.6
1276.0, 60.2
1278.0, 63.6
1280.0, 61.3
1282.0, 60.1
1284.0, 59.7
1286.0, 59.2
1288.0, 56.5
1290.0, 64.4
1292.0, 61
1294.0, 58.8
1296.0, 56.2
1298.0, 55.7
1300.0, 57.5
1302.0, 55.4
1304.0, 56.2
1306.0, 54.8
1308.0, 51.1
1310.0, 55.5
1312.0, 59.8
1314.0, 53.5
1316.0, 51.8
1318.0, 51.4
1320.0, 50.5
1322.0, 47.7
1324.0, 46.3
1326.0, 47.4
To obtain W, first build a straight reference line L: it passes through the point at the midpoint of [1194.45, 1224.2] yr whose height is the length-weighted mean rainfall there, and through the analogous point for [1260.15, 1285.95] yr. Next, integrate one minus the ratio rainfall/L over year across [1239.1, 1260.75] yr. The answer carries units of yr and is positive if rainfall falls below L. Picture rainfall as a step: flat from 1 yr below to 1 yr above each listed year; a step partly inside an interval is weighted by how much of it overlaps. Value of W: 0.9 yr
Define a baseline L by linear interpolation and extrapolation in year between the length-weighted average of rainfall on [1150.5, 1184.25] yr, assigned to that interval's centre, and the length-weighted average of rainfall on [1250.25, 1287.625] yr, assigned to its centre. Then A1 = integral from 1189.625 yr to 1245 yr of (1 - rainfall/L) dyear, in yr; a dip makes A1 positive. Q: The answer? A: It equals -2.6 yr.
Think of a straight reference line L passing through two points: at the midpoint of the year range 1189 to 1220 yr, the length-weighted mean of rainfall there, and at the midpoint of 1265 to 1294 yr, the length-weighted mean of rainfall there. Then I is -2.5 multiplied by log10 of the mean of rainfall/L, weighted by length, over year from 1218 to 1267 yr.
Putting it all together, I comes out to 0.072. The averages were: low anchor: 73.7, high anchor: 61.2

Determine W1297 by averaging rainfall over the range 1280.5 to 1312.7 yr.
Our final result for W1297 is 57.7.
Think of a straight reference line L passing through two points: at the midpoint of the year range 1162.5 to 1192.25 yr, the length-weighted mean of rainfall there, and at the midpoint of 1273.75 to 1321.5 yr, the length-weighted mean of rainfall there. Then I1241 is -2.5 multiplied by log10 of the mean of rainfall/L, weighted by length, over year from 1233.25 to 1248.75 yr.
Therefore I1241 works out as 0.023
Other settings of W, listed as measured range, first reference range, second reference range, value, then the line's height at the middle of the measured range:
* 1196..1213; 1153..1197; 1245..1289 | -1.7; 68.4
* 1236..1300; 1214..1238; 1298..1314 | -1.9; 59.6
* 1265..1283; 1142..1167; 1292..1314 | -1.1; 58.4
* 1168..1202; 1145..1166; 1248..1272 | -3.7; 66.1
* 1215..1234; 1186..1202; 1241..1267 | 1.4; 69.1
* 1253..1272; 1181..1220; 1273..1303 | 0.4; 63.7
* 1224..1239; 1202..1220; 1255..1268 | 1.3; 68.1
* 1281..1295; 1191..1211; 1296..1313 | -0.2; 59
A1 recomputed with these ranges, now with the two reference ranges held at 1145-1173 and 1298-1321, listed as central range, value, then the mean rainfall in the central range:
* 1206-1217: -1.5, 71.6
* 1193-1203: -1.9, 76.2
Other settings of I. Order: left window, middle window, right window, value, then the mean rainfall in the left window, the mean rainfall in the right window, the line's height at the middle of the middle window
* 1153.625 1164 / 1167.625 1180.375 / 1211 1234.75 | -0.03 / 68.4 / 65.5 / 67.7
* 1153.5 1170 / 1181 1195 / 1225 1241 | -0.14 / 68.7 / 63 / 66.6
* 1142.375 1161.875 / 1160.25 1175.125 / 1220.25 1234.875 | -0.03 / 66.9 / 63.5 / 66.2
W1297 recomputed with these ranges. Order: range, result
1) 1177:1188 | 74.2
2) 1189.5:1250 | 68.4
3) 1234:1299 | 61.5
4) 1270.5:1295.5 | 60.9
